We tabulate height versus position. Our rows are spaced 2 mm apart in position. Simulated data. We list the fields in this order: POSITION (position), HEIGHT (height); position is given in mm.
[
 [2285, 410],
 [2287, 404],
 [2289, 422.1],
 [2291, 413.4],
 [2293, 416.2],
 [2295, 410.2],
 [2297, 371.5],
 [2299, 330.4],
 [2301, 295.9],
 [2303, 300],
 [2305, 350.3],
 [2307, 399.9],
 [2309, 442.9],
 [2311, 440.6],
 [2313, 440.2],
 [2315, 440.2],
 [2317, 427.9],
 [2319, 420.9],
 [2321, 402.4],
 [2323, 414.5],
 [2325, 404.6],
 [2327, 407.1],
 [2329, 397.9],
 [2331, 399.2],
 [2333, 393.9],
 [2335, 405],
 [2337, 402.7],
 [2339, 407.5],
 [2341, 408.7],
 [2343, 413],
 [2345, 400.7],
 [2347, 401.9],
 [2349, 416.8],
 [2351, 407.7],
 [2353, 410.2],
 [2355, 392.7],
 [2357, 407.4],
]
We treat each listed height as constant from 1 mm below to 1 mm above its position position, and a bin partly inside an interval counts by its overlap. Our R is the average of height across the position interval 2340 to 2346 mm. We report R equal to 407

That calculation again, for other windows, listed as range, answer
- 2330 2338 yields 400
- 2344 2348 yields 401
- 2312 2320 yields 432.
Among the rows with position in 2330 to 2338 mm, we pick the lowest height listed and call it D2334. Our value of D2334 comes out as 393.9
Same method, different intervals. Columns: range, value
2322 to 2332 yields 397.9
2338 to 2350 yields 400.7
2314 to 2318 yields 427.9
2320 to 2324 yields 402.4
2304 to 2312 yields 350.3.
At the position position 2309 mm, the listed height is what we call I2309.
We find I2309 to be 442.9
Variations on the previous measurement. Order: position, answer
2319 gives 420.9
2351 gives 407.7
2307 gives 399.9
